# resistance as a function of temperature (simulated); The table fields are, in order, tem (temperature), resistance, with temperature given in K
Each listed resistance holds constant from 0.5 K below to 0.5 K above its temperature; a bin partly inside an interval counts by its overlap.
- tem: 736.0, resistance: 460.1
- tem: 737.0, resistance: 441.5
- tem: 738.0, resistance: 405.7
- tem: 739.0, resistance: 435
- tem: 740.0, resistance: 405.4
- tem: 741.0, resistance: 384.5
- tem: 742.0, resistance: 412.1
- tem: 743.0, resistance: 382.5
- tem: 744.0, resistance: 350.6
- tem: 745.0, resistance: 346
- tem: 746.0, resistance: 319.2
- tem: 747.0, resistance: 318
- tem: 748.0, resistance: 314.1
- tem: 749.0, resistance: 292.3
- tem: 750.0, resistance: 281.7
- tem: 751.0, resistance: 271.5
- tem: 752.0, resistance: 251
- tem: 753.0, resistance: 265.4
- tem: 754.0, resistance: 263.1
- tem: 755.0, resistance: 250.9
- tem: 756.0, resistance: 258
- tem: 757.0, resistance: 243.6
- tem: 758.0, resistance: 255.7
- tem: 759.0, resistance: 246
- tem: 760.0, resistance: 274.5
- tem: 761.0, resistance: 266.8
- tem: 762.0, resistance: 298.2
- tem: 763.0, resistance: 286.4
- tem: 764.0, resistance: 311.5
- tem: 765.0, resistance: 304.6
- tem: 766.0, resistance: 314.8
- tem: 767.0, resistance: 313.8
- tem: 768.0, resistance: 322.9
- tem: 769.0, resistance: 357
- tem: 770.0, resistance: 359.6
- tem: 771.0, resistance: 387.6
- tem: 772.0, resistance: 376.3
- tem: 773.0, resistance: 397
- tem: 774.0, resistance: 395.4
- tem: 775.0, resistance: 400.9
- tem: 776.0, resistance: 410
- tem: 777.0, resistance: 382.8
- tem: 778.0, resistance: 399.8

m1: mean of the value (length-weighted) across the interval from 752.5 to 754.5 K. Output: 264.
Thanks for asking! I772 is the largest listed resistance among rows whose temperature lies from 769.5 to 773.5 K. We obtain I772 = 397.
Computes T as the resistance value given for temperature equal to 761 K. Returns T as 266.8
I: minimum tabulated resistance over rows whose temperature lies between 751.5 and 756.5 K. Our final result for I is 250.9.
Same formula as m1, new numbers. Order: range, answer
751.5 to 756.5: 258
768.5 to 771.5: 368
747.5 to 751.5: 290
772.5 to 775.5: 398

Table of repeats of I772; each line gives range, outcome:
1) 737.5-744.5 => 435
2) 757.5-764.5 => 311.5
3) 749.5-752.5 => 281.7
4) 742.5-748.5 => 382.5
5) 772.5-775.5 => 400.9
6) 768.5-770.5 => 359.6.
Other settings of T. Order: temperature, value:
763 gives 286.4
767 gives 313.8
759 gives 246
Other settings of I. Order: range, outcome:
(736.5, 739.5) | 405.7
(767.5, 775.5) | 322.9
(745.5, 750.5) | 281.7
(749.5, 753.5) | 251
